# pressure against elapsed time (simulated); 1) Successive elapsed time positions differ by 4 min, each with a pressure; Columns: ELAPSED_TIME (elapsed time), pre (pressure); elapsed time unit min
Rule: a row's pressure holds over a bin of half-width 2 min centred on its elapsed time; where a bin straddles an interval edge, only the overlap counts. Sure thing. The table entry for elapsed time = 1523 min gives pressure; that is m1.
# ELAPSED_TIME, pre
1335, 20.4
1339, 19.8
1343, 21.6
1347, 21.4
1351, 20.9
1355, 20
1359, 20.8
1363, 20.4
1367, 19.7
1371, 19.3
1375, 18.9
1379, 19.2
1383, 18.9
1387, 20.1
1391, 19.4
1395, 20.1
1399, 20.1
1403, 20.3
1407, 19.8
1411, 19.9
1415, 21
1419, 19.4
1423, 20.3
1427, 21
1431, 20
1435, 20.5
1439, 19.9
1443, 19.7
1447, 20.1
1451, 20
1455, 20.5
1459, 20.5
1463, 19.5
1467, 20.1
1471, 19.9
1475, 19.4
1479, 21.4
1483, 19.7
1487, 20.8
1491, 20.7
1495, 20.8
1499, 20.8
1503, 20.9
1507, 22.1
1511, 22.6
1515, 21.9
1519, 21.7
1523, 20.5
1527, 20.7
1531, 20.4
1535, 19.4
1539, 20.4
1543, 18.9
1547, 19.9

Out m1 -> 20.5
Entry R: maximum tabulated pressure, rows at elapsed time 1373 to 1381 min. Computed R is 19.2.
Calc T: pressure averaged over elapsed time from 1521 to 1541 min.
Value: 20.3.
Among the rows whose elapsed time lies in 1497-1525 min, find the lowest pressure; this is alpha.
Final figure 20.5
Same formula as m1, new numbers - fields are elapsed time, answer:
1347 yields 21.4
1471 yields 19.9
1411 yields 19.9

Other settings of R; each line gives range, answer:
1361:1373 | 20.4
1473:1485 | 21.4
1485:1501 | 20.8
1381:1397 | 20.1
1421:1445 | 21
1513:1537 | 21.9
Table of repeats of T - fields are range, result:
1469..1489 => 20.2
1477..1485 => 20.5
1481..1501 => 20.6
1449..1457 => 20.2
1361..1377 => 19.6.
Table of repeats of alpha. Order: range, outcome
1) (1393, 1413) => 19.8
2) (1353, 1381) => 18.9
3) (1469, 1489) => 19.4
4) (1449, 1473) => 19.5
